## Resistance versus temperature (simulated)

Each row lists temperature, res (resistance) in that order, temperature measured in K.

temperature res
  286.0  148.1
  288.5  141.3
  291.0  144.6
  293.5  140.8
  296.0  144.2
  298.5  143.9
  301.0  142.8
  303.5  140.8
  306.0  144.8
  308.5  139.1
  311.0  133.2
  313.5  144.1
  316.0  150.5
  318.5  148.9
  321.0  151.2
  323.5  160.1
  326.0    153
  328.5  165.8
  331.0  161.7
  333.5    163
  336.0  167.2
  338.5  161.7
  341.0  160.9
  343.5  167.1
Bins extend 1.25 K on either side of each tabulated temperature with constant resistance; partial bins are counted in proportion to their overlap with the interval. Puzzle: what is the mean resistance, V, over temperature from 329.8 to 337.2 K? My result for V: 164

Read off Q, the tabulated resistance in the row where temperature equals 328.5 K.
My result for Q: 165.8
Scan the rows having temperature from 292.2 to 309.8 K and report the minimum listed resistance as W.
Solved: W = 139.1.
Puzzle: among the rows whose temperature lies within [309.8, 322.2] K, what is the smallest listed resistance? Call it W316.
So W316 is 133.2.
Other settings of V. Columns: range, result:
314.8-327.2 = 153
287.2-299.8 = 143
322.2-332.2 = 160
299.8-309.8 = 142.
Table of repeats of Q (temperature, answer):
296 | 144.2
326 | 153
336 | 167.2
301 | 142.8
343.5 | 167.1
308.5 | 139.1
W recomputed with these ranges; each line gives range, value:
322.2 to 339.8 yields 153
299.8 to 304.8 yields 140.8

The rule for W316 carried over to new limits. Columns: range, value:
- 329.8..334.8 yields 161.7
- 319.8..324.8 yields 151.2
